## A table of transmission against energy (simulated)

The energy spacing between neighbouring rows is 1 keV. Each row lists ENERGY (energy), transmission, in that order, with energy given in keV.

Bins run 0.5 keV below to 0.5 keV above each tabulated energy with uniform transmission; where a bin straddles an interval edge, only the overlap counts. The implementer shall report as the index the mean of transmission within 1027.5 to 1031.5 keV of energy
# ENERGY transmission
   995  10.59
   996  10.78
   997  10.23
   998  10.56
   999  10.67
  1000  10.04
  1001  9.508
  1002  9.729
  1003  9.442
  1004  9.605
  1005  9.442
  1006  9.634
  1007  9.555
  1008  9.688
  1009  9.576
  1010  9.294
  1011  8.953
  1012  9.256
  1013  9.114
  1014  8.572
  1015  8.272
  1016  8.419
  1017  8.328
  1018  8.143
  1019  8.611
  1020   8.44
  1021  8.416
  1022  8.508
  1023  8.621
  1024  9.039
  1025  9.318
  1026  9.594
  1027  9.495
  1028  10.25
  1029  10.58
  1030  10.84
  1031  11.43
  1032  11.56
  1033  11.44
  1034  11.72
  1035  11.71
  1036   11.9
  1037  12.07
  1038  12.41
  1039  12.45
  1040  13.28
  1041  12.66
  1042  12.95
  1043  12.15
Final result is 10.8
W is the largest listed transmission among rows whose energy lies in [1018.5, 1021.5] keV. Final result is 8.611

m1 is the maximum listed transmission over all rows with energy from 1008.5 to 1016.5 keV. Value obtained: 9.576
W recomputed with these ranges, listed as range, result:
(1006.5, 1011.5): 9.688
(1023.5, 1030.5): 10.84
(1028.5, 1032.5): 11.56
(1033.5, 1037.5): 12.07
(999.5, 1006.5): 10.04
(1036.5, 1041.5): 13.28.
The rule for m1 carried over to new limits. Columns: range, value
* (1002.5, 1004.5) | 9.605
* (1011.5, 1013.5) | 9.256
